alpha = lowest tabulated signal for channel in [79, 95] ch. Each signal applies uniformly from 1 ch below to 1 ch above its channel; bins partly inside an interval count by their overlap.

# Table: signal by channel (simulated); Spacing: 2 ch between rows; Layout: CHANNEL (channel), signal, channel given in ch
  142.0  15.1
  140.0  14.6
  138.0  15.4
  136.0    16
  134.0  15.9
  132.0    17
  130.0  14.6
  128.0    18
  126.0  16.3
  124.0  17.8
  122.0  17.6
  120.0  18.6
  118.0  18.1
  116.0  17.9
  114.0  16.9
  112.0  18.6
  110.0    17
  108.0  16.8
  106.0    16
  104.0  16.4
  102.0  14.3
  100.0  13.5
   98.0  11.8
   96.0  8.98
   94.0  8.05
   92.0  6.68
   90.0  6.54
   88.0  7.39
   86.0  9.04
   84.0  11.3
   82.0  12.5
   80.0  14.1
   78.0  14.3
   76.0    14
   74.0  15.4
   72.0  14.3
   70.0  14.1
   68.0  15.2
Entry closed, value 6.54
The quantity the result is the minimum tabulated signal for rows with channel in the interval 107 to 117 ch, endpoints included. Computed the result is 16.8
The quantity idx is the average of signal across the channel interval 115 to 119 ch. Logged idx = 18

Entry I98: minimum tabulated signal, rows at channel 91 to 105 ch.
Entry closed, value 6.68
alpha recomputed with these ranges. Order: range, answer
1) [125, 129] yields 16.3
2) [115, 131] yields 14.6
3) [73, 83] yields 12.5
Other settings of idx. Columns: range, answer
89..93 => 6.61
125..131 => 16.3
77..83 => 13.6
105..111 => 16.6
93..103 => 11.3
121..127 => 17.2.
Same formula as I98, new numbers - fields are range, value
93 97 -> 8.05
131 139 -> 15.4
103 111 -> 16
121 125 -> 17.6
